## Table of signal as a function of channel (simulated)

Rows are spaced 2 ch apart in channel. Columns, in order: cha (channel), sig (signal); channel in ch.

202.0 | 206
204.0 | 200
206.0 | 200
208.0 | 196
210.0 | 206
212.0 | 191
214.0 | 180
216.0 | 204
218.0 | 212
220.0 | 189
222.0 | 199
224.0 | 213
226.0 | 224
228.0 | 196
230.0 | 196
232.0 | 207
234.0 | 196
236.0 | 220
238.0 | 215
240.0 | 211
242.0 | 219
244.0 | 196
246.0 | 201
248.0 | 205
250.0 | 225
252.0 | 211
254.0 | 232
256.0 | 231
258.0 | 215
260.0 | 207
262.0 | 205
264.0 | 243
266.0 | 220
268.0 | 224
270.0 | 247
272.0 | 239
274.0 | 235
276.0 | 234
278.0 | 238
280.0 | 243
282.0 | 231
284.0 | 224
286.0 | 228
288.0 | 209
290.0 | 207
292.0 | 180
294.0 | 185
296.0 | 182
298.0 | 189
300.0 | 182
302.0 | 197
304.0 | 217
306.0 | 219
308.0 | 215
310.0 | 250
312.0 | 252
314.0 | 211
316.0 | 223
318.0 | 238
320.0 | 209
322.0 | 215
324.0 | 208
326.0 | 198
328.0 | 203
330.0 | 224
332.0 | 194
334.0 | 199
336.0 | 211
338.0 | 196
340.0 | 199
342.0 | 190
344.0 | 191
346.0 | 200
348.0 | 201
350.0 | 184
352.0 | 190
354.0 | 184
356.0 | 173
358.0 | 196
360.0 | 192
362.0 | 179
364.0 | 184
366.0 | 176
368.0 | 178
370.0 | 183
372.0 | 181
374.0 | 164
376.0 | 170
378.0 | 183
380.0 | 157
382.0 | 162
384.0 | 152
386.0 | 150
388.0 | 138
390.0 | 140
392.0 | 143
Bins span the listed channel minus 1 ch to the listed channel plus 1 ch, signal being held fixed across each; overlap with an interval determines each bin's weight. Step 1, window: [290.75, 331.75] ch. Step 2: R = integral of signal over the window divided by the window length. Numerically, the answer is 210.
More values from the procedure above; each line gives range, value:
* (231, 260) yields 213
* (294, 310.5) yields 204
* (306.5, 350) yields 210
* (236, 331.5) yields 217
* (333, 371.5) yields 190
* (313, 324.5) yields 218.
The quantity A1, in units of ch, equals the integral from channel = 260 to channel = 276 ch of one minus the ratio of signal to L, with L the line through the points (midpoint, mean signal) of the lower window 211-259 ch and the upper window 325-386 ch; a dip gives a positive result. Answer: -2.2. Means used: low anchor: 208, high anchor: 186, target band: 229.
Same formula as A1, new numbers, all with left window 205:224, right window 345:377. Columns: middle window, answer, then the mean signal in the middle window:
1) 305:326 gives -3.9 ch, 223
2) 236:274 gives -5.0 ch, 220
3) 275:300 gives -2.7 ch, 211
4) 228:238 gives -0.4 ch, 205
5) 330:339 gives -0.8 ch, 203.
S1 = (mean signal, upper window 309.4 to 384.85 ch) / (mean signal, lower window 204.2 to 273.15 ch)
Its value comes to 0.9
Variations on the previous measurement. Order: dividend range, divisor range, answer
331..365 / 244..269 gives 0.88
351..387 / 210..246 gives 0.86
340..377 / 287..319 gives 0.88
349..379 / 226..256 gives 0.86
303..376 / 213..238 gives 0.98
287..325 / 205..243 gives 1.03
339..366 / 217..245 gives 0.91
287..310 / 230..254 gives 0.96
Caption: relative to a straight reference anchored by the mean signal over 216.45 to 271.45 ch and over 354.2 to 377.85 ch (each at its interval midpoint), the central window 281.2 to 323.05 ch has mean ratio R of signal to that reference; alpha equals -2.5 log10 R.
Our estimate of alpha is -0.08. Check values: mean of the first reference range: 213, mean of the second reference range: 180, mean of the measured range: 212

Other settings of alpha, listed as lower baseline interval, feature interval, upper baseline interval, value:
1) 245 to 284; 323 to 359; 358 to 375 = -0.03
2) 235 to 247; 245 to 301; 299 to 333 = -0.02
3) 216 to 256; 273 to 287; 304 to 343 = -0.11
